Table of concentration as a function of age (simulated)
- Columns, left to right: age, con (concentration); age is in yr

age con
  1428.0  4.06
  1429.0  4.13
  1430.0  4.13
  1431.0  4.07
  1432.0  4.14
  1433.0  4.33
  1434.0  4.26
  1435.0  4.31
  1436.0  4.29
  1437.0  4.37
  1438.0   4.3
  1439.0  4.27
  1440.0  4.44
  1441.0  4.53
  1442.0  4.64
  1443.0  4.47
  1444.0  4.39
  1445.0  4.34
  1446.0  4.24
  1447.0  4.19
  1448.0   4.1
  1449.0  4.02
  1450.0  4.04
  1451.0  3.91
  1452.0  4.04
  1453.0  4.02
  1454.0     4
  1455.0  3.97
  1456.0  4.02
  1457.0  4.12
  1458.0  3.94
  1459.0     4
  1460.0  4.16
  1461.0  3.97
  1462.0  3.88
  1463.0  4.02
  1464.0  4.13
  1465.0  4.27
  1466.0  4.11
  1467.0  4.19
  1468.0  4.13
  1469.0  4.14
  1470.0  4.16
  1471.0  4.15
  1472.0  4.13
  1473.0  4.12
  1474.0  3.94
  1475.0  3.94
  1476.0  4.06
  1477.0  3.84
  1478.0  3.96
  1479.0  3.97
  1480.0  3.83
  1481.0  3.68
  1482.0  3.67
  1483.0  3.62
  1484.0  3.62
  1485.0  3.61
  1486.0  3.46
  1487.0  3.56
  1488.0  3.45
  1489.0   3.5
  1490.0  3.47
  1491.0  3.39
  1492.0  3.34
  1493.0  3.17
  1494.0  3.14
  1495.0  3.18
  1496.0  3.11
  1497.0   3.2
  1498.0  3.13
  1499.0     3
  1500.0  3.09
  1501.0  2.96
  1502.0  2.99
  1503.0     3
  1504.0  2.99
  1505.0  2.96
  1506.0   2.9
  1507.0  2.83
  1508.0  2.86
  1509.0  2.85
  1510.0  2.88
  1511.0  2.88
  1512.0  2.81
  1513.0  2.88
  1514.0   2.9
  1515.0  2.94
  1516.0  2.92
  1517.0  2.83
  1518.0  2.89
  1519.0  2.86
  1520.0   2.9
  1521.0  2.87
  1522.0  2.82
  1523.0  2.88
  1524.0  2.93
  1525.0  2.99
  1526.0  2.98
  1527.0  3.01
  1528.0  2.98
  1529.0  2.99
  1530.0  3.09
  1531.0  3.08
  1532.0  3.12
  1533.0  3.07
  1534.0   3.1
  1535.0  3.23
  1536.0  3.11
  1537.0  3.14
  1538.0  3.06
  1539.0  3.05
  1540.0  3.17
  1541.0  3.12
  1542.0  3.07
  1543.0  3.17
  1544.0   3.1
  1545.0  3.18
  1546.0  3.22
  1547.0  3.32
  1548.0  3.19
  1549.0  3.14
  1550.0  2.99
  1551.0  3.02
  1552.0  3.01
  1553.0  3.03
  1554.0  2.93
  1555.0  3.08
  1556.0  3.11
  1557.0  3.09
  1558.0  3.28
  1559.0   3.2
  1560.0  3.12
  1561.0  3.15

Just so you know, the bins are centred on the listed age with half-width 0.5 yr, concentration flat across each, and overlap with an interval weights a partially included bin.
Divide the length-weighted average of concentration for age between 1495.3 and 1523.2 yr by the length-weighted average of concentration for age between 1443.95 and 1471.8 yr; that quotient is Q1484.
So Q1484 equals 0.72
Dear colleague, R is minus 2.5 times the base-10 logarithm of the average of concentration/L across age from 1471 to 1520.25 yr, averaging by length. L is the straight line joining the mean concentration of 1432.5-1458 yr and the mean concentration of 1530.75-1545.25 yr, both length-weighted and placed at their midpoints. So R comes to 0.10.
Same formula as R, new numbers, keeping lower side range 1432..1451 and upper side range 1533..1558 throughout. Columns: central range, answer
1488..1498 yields 0.13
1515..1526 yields 0.17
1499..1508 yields 0.21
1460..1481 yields -0.02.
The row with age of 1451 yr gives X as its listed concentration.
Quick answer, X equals 3.91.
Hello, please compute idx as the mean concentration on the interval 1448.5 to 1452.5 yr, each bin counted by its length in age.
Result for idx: 4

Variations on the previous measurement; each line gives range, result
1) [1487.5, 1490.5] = 3.47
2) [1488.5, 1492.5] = 3.42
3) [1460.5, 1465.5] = 4.05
